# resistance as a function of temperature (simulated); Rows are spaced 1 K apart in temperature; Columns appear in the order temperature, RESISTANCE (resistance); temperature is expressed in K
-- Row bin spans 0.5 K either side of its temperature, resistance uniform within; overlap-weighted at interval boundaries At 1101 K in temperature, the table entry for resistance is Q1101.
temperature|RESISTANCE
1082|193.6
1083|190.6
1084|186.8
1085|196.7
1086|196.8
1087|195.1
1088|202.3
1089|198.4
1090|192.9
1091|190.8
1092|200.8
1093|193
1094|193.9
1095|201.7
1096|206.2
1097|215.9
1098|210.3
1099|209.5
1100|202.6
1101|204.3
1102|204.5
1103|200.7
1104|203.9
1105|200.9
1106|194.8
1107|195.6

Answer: 204.3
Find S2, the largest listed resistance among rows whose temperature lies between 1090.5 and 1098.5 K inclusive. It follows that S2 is 215.9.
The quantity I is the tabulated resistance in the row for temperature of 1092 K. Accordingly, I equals 200.8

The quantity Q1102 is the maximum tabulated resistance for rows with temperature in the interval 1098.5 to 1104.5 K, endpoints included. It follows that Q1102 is 209.5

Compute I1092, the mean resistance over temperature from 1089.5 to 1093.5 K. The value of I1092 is 194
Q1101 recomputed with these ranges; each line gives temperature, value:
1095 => 201.7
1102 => 204.5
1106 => 194.8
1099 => 209.5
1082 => 193.6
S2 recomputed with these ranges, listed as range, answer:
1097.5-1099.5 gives 210.3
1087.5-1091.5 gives 202.3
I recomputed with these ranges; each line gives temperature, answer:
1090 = 192.9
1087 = 195.1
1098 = 210.3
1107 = 195.6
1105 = 200.9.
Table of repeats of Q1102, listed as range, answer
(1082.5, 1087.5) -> 196.8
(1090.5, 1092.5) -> 200.8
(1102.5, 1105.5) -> 203.9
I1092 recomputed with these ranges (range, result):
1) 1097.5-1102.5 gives 206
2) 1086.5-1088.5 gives 199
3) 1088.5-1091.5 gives 194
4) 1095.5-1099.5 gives 210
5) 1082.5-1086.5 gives 193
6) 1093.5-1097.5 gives 204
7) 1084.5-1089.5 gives 198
